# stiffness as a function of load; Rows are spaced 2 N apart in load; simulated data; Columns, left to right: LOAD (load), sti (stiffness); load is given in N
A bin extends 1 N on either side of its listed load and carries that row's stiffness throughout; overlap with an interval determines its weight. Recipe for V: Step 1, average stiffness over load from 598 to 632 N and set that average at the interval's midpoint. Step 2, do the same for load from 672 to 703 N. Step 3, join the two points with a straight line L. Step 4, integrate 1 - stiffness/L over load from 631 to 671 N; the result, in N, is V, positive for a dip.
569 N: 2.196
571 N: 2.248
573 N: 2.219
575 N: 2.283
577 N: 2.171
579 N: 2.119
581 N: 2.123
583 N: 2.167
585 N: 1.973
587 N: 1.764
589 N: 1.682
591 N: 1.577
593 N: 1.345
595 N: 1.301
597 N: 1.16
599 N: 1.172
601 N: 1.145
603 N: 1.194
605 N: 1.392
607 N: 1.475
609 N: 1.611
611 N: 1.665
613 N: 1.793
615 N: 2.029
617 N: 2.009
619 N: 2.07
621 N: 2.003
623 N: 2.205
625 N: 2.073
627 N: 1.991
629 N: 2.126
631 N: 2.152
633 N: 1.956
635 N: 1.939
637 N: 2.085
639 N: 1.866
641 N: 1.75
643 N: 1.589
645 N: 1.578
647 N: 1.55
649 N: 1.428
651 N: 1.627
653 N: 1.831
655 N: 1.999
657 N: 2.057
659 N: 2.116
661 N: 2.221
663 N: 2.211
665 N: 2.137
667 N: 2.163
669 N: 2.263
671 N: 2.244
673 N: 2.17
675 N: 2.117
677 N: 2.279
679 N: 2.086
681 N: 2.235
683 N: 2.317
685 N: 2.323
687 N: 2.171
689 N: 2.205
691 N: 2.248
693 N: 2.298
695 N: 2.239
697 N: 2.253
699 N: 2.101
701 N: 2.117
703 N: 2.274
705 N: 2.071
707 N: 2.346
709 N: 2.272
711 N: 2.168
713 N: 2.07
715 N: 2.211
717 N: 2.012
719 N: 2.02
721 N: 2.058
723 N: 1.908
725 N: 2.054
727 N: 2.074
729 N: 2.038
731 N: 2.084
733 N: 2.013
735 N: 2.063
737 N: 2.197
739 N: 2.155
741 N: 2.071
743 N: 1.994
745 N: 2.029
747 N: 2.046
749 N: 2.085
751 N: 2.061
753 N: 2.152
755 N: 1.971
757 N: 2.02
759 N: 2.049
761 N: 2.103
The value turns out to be 1.3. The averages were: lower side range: 1.77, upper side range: 2.21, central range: 1.93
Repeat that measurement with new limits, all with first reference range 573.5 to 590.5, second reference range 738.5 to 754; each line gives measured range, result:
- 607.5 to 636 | 1.0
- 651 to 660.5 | 0.3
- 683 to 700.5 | -1.5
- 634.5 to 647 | 1.6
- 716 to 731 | 0.3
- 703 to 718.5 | -0.8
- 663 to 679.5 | -1.1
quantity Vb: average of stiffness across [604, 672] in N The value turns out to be 1.92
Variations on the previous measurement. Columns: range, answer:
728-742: 2.09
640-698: 2.06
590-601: 1.3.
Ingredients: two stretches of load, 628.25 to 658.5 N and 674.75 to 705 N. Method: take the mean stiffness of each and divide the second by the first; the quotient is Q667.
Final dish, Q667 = 1.2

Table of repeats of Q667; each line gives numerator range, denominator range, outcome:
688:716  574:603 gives 1.30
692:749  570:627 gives 1.18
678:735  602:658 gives 1.18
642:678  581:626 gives 1.17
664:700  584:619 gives 1.42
